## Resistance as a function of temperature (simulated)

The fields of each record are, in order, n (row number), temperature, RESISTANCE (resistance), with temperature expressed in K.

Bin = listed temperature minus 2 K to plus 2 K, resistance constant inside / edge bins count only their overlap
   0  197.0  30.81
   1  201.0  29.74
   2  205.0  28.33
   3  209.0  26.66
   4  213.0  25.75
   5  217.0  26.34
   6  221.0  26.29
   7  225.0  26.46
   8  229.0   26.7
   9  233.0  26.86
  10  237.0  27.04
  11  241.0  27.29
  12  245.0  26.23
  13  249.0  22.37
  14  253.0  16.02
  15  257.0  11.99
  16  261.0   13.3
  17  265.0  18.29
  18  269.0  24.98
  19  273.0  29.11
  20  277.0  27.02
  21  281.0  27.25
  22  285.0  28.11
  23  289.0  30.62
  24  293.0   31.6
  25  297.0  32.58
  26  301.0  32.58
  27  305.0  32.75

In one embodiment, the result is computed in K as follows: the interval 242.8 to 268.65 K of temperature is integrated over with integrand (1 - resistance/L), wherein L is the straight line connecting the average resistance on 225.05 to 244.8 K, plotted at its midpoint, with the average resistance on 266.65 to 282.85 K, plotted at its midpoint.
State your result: 8.0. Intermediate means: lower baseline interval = 26.9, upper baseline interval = 26.9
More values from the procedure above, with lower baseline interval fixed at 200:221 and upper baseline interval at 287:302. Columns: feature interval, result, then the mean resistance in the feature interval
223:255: 4.23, 24.9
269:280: 1.17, 27.4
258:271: 5.11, 18.3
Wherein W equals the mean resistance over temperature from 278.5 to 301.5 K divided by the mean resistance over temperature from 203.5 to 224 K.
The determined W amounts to 1.14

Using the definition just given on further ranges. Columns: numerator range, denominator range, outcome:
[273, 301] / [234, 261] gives 1.39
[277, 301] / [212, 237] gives 1.13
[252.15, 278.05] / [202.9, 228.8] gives 0.75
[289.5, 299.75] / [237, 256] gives 1.40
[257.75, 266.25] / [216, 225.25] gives 0.57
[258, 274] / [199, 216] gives 0.74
